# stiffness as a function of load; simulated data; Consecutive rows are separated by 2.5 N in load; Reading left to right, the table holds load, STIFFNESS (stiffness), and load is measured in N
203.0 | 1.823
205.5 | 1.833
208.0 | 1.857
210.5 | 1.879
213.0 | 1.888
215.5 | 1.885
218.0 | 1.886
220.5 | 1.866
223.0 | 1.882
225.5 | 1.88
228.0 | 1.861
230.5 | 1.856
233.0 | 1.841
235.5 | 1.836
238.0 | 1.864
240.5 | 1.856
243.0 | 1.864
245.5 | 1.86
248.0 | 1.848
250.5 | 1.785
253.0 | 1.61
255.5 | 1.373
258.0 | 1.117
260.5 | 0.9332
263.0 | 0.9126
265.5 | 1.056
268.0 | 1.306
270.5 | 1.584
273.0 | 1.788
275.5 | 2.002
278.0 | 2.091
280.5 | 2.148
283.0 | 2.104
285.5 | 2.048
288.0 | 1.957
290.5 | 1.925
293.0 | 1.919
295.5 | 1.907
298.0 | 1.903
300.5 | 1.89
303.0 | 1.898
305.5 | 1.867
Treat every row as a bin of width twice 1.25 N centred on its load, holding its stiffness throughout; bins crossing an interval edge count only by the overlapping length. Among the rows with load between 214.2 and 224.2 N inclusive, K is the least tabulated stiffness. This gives 1.866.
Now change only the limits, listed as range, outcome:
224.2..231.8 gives 1.856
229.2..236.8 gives 1.836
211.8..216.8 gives 1.885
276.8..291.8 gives 1.925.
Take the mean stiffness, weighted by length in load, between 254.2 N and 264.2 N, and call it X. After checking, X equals 1.09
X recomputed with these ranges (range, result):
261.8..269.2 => 1.09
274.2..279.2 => 2.04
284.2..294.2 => 1.96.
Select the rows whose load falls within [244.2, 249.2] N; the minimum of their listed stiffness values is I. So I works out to 1.848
